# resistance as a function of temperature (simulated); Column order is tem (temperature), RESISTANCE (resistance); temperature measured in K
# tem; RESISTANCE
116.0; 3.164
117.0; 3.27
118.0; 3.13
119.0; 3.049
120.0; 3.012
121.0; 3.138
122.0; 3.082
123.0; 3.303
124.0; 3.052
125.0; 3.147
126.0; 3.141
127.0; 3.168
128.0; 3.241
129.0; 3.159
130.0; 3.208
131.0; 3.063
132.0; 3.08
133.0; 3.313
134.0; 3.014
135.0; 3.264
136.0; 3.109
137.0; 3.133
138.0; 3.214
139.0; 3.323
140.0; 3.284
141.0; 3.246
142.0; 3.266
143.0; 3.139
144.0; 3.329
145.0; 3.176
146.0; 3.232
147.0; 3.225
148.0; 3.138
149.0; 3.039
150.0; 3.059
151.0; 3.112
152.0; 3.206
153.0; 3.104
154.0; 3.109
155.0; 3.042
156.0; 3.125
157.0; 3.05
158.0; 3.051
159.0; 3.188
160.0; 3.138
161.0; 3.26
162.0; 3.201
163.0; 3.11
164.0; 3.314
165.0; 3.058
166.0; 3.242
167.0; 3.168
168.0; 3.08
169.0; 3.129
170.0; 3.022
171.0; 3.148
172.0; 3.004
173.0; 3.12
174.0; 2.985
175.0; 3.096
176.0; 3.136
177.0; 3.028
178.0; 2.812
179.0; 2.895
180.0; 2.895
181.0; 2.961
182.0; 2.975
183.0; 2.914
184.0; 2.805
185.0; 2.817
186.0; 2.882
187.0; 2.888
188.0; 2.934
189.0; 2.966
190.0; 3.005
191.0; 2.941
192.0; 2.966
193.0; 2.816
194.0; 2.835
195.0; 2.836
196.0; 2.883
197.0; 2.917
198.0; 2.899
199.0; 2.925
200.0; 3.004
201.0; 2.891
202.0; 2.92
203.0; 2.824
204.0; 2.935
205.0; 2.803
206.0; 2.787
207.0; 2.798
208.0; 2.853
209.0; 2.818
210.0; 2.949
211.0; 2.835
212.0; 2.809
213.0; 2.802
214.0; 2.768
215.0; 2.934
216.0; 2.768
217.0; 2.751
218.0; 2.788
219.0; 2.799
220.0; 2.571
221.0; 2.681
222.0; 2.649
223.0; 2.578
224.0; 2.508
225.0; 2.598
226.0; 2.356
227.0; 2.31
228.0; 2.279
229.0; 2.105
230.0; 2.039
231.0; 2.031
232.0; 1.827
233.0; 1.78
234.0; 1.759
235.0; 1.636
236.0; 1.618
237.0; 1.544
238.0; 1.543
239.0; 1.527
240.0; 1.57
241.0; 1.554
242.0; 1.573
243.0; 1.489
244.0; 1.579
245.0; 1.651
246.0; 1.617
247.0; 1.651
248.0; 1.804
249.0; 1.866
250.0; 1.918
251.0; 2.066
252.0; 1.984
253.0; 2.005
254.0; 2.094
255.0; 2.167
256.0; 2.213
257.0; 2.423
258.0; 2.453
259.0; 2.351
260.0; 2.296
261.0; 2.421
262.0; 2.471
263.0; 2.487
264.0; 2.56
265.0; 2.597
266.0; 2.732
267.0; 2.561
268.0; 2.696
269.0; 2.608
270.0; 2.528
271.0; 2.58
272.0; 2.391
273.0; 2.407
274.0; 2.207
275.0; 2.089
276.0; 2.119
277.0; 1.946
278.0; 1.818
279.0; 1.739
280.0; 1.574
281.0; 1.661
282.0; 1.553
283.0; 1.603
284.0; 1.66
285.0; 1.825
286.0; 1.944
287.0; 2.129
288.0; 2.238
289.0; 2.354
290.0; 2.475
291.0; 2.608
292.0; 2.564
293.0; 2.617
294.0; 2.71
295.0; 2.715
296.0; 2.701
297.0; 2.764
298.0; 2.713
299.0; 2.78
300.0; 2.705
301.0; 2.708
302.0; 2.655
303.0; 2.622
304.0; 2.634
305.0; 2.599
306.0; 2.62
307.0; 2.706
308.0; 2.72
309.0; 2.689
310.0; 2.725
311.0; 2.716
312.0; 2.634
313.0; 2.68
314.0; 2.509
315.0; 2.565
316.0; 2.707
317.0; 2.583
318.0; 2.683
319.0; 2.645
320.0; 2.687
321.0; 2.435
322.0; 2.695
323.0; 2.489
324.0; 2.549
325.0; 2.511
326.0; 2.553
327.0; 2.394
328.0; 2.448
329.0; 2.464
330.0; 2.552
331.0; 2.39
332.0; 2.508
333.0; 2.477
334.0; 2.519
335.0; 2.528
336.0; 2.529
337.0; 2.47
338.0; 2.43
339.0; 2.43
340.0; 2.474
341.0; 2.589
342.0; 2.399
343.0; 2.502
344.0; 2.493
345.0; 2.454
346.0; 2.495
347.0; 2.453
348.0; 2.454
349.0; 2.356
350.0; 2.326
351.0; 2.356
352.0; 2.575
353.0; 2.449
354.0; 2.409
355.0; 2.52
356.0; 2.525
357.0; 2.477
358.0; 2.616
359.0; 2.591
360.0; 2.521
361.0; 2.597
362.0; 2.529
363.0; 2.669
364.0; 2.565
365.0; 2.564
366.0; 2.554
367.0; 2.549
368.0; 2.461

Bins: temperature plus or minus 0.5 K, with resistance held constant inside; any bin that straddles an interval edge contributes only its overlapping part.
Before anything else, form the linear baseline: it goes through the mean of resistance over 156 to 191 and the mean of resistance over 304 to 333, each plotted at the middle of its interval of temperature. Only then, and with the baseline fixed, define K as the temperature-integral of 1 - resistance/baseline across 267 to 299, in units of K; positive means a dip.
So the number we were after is 5.21 K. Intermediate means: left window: 3.04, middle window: 2.26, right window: 2.59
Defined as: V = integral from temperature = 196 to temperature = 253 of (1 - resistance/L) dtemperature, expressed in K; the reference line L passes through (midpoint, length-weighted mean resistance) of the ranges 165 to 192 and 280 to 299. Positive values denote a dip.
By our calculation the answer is 8.2 K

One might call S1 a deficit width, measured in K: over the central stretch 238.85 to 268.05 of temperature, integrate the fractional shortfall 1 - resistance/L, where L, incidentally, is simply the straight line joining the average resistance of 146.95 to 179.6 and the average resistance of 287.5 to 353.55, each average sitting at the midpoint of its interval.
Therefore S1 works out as 7.4 K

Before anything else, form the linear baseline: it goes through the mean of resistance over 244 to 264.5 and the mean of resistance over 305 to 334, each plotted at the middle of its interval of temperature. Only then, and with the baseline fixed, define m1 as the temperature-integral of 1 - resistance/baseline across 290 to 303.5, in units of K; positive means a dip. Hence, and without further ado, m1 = -1.43 K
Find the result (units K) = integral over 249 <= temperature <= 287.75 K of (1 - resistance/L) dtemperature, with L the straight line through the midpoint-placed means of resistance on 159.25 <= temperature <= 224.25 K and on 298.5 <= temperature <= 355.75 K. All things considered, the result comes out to 7.6 K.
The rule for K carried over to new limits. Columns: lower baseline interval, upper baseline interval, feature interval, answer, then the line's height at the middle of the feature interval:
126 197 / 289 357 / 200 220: 0.6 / 2.92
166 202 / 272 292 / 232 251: 5.9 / 2.41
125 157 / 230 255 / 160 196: -4.9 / 2.65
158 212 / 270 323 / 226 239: 4.1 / 2.73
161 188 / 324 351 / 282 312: 1.4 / 2.61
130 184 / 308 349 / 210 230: 2.0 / 2.9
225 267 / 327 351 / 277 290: 1.9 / 2.19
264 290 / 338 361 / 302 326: -3.2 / 2.32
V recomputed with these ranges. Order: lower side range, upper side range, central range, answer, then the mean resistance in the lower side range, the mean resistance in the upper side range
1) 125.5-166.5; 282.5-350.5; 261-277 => 1.44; 3.17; 2.51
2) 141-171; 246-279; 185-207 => -0.65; 3.15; 2.25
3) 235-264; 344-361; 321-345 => -1.21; 1.93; 2.48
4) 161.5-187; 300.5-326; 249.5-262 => 2.61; 3.03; 2.63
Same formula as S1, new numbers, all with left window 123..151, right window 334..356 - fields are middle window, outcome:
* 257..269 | 1.0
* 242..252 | 3.8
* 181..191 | 0.3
